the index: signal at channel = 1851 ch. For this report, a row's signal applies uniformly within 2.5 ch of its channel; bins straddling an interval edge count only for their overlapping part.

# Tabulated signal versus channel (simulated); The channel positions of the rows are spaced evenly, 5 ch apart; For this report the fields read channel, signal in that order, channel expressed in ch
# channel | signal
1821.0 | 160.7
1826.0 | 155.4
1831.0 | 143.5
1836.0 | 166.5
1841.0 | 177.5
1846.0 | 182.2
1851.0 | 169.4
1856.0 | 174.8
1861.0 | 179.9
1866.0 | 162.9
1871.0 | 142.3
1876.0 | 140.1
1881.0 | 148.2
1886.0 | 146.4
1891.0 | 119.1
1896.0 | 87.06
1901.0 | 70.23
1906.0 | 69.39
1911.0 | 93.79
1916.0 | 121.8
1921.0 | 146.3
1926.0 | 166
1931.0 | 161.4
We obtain 169.4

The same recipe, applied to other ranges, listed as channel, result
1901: 70.23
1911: 93.79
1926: 166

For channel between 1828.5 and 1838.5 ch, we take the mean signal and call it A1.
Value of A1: 155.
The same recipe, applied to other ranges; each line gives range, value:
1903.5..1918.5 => 95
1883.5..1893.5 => 133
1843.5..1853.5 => 176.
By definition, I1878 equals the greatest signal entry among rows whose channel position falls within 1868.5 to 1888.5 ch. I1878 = 148.2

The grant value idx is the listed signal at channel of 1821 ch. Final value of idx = 160.7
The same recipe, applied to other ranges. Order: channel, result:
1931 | 161.4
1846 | 182.2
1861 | 179.9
